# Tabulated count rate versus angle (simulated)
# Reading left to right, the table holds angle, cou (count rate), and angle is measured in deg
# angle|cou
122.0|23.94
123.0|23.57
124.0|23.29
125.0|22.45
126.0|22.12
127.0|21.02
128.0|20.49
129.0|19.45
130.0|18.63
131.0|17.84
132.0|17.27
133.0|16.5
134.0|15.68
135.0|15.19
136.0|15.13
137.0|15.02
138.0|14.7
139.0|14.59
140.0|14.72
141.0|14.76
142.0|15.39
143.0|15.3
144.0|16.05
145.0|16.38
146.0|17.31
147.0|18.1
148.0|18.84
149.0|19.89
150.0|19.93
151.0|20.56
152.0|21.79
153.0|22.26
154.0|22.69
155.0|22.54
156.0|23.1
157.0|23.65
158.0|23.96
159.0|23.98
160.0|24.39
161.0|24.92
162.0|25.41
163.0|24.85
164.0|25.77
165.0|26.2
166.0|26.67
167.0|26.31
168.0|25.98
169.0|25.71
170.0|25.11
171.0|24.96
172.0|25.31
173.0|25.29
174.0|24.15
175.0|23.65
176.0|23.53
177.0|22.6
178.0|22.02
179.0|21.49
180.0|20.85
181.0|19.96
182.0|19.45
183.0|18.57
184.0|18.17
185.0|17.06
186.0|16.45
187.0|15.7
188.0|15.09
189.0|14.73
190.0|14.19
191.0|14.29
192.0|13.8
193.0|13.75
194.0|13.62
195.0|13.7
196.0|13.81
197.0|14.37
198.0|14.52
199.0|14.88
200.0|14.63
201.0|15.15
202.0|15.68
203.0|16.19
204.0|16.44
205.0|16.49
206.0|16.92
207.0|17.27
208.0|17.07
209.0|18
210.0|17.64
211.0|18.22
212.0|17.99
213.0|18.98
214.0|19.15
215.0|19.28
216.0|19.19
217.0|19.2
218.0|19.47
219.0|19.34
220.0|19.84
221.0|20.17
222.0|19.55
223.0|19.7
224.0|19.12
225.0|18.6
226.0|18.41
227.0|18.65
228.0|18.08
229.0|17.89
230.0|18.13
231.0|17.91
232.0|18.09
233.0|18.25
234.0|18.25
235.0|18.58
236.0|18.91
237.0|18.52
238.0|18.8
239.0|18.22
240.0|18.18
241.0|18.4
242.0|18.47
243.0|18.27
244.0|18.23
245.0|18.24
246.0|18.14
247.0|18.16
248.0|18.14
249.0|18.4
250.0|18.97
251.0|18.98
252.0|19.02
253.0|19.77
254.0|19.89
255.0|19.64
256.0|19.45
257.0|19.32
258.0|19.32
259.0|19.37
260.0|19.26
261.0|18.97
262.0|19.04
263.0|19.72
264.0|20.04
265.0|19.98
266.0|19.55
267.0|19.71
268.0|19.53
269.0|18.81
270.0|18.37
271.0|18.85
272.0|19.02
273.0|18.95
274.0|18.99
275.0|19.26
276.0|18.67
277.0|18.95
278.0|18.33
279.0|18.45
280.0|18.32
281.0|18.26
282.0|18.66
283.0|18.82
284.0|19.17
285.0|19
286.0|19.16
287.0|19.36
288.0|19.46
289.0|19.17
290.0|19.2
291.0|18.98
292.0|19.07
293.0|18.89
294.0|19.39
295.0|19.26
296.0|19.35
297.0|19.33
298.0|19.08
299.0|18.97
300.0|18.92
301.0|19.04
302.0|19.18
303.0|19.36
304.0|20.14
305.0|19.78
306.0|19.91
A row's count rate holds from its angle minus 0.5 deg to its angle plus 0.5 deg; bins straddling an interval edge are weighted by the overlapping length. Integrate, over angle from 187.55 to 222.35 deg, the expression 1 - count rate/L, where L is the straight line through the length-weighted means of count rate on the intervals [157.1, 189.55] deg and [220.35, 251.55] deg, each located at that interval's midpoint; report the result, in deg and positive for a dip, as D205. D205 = 6.4 deg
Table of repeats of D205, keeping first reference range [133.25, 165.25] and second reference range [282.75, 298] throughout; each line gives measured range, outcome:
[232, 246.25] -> 0.7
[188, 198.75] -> 3.0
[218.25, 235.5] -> 0.6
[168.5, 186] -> -2.2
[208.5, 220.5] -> 0.4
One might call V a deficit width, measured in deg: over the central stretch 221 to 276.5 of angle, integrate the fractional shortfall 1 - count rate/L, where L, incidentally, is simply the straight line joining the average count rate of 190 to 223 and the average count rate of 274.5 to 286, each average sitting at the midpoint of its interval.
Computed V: -2.9 deg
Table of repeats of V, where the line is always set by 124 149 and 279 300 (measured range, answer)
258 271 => -0.4 deg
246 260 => -0.3 deg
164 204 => -3.0 deg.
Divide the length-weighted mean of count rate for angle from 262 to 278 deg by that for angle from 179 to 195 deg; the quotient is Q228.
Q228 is 1.17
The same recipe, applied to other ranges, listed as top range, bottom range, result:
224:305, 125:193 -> 0.94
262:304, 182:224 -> 1.13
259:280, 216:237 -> 1.02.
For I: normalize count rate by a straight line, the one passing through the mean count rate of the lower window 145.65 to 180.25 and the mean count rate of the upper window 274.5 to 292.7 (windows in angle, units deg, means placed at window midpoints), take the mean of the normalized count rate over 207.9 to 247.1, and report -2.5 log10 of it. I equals 0.13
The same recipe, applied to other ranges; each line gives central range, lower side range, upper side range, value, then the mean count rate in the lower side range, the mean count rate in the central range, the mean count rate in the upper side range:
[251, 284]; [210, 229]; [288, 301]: 0.00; 19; 19.1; 19.1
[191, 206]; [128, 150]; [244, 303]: 0.19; 16.7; 14.8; 19.1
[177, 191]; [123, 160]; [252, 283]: 0.06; 19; 18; 19.1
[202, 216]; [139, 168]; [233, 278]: 0.13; 21.2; 17.6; 18.9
